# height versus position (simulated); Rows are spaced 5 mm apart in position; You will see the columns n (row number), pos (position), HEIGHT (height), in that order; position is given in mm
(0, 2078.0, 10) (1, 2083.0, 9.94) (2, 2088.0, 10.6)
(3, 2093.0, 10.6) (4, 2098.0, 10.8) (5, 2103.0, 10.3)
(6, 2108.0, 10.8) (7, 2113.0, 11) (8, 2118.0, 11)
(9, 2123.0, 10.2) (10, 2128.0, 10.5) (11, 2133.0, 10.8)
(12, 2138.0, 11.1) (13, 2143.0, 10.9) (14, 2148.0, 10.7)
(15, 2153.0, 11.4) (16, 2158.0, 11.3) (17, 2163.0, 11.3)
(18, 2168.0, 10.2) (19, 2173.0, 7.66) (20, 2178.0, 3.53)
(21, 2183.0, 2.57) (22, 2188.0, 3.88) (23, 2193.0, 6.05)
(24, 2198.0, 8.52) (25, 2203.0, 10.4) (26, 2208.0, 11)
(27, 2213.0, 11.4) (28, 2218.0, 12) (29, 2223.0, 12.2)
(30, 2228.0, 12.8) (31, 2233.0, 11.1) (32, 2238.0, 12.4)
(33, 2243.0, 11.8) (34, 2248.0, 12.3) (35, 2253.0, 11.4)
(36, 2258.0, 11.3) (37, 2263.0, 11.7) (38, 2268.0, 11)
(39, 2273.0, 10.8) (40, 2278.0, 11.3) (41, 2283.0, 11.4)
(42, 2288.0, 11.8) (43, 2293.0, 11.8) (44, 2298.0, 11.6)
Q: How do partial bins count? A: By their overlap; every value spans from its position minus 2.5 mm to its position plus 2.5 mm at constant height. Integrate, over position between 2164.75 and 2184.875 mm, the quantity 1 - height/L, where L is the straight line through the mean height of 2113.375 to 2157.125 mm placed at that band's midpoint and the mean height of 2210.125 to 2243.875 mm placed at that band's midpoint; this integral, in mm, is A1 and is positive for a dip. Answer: 8.9 mm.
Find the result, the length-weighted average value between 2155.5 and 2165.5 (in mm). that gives 11.3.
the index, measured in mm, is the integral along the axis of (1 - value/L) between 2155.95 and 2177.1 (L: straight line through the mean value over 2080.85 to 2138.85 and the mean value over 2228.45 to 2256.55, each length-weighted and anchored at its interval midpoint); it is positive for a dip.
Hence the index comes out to 2.9 mm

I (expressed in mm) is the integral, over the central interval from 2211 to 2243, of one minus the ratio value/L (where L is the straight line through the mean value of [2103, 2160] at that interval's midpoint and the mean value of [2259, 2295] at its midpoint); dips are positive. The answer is -2.2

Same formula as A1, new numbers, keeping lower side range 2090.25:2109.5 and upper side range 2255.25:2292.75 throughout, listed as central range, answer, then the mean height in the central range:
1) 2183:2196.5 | 7.6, 4.78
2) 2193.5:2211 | 2.4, 9.57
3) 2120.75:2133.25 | 0.3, 10.5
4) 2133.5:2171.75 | -0.1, 10.9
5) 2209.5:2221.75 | -0.6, 11.7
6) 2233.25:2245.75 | -0.8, 11.9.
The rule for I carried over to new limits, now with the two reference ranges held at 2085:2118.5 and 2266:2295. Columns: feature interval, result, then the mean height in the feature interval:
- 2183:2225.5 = 7.9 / 9.03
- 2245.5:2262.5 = -0.6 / 11.7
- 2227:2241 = -1.0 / 12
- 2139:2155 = -0.2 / 11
